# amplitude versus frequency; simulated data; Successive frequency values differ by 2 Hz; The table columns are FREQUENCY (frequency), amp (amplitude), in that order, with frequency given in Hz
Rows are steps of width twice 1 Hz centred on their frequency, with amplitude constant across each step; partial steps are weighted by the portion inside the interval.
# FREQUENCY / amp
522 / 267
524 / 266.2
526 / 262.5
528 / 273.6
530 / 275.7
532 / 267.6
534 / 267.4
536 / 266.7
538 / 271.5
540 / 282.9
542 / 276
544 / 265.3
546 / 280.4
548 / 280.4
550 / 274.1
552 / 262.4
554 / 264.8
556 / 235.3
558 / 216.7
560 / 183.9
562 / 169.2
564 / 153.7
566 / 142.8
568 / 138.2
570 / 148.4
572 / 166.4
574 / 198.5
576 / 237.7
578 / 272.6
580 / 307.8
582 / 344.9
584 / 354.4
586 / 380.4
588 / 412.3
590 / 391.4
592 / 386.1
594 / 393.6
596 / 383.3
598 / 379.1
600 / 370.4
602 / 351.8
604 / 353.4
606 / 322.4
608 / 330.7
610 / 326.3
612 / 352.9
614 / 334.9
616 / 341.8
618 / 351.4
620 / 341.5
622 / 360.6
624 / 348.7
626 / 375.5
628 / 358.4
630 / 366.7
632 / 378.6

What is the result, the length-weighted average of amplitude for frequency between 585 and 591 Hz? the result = 395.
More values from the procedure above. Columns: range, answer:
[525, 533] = 270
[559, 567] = 162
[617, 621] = 346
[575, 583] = 291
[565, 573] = 149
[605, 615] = 333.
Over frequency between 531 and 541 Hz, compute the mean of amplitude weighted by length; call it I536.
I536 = 271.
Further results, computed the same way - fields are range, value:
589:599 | 387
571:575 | 182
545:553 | 274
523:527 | 264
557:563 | 190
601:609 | 340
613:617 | 338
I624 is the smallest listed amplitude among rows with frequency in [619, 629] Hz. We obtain 341.5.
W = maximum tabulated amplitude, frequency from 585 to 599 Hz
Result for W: 412.3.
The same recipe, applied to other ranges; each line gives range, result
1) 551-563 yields 264.8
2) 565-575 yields 198.5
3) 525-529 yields 273.6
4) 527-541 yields 282.9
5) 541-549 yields 280.4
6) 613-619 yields 351.4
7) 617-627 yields 375.5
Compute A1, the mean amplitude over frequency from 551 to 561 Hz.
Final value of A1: 233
